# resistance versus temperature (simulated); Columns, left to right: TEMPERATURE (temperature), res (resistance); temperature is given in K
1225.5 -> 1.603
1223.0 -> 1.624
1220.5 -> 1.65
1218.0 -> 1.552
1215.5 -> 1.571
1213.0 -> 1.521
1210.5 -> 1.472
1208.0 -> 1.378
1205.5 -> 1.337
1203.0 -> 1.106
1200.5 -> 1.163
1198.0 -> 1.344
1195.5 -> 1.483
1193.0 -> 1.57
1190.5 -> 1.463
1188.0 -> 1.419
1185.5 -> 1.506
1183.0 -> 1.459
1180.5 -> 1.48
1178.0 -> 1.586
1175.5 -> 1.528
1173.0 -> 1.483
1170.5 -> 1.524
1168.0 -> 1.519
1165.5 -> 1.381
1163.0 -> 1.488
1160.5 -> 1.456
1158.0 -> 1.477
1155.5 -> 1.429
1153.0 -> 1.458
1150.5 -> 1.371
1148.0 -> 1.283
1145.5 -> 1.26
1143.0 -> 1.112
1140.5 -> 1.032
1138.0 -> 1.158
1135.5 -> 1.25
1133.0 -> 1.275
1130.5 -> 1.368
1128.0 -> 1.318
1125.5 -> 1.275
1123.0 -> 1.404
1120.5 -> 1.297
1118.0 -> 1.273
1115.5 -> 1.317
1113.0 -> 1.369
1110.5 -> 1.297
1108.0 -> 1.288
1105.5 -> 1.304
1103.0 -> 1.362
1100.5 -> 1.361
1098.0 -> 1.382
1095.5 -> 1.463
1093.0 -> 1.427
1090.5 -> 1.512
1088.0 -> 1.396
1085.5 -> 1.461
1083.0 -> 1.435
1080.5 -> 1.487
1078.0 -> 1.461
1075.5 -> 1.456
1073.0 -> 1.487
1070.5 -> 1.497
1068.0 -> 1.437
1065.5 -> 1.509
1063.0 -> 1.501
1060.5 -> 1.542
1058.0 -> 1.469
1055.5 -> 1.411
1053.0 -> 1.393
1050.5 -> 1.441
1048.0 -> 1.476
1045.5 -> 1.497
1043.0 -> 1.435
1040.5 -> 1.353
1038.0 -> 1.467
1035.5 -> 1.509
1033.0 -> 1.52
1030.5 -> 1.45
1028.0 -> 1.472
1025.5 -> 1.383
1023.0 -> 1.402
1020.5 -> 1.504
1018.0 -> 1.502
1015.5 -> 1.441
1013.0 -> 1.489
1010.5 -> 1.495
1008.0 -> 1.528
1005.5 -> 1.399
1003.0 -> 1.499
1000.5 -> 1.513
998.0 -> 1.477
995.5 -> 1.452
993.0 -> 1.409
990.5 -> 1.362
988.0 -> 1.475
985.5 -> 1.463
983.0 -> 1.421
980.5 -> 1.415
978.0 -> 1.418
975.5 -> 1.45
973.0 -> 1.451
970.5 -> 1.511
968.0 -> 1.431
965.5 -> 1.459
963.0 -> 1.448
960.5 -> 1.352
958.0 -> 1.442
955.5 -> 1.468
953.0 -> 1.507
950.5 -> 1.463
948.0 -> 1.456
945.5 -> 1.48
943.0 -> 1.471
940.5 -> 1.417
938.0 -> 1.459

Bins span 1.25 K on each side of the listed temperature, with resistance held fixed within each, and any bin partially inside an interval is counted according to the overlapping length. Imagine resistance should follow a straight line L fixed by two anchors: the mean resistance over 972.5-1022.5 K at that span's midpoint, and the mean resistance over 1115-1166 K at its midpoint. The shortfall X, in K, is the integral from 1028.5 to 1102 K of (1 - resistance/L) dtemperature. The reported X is -3.5 K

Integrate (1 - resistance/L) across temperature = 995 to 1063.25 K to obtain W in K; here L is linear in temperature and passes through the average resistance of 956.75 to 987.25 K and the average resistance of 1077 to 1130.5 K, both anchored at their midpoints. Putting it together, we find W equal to -2.6 K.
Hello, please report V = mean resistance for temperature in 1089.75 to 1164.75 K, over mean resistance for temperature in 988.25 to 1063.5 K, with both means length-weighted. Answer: 0.91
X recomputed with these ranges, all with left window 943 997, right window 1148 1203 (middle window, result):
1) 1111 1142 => 3.6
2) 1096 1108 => 0.8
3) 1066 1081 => -0.3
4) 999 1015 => -0.4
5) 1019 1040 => -0.2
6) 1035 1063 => -0.2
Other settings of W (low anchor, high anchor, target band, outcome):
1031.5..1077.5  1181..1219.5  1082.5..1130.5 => 2.9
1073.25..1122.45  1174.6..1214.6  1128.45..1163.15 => 2.4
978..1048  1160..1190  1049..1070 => 0.0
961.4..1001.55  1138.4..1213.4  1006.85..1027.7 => -0.4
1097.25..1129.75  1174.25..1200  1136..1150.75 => 2.1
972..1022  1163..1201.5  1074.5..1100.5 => 0.3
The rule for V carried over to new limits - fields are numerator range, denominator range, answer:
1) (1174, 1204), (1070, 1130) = 1.03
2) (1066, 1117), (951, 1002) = 0.98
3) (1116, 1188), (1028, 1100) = 0.94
